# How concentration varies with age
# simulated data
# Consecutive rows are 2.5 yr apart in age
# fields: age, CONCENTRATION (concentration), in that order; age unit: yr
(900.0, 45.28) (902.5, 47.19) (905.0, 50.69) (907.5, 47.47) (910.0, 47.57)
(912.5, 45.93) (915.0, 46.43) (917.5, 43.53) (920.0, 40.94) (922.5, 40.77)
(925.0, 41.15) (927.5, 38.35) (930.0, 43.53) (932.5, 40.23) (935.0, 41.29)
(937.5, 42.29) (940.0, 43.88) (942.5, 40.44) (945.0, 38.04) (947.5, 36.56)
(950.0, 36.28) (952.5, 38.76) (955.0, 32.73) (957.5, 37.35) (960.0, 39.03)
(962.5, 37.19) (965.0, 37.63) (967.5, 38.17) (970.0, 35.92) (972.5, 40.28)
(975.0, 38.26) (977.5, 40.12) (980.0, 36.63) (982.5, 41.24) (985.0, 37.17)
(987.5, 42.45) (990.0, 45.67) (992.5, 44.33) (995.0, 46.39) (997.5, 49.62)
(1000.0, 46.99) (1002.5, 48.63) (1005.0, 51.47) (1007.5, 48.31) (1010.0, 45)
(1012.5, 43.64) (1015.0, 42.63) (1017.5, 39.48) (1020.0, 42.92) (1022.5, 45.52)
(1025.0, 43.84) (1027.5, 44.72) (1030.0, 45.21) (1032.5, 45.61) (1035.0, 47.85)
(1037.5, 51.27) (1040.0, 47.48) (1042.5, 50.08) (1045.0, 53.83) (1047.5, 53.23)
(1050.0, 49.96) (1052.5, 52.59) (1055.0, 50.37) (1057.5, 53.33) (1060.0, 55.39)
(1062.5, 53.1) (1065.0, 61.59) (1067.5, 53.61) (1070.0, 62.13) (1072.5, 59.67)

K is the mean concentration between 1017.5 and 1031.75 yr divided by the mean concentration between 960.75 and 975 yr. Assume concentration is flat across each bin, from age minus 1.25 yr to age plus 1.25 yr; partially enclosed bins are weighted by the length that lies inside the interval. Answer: 1.16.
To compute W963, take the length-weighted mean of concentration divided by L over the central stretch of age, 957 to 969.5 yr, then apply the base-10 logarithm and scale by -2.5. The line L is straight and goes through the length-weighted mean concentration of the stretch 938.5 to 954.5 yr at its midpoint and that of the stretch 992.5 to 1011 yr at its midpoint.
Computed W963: 0.10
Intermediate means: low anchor 38.8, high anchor 47.8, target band 37.8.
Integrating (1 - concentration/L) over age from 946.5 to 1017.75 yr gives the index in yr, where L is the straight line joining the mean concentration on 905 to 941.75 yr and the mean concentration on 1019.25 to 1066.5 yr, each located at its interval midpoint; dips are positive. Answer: 8.1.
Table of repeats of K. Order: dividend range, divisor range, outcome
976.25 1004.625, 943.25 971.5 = 1.18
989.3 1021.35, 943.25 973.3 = 1.23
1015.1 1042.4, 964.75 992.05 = 1.15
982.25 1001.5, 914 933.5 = 1.06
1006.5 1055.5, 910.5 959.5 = 1.16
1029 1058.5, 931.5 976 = 1.30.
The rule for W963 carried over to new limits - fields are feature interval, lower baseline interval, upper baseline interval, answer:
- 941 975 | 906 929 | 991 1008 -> 0.21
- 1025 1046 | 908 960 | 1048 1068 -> 0.08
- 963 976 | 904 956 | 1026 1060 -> 0.17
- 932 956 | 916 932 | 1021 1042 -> 0.09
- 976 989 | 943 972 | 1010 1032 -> 0.00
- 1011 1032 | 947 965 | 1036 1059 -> 0.09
